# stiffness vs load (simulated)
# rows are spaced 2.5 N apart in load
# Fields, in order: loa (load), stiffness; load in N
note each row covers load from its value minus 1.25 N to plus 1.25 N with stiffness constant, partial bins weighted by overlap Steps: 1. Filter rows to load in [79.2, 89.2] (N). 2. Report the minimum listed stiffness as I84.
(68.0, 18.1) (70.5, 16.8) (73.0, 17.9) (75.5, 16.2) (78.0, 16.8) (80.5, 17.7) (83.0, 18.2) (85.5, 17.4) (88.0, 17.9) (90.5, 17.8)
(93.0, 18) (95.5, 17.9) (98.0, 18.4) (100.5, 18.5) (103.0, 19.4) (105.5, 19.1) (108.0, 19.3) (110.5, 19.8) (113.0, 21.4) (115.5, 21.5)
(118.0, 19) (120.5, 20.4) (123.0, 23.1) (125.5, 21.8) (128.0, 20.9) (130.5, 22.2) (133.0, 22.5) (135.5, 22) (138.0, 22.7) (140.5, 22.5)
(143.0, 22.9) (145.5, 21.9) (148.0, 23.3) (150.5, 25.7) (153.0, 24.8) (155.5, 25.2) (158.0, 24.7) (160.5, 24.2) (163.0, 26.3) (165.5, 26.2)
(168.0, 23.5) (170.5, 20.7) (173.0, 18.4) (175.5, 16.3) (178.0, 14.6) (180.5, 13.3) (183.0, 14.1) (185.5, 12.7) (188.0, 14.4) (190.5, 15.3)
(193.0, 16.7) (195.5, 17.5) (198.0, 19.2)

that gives 17.4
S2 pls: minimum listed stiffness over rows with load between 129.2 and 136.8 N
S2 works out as 22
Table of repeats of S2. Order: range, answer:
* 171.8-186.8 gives 12.7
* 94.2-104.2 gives 17.9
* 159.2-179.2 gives 14.6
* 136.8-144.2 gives 22.5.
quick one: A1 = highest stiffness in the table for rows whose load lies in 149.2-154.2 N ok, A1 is 25.7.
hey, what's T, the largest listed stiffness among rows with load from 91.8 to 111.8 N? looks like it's 19.8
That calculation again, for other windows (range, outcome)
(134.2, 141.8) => 22.7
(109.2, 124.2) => 23.1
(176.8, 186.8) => 14.6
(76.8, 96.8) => 18.2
